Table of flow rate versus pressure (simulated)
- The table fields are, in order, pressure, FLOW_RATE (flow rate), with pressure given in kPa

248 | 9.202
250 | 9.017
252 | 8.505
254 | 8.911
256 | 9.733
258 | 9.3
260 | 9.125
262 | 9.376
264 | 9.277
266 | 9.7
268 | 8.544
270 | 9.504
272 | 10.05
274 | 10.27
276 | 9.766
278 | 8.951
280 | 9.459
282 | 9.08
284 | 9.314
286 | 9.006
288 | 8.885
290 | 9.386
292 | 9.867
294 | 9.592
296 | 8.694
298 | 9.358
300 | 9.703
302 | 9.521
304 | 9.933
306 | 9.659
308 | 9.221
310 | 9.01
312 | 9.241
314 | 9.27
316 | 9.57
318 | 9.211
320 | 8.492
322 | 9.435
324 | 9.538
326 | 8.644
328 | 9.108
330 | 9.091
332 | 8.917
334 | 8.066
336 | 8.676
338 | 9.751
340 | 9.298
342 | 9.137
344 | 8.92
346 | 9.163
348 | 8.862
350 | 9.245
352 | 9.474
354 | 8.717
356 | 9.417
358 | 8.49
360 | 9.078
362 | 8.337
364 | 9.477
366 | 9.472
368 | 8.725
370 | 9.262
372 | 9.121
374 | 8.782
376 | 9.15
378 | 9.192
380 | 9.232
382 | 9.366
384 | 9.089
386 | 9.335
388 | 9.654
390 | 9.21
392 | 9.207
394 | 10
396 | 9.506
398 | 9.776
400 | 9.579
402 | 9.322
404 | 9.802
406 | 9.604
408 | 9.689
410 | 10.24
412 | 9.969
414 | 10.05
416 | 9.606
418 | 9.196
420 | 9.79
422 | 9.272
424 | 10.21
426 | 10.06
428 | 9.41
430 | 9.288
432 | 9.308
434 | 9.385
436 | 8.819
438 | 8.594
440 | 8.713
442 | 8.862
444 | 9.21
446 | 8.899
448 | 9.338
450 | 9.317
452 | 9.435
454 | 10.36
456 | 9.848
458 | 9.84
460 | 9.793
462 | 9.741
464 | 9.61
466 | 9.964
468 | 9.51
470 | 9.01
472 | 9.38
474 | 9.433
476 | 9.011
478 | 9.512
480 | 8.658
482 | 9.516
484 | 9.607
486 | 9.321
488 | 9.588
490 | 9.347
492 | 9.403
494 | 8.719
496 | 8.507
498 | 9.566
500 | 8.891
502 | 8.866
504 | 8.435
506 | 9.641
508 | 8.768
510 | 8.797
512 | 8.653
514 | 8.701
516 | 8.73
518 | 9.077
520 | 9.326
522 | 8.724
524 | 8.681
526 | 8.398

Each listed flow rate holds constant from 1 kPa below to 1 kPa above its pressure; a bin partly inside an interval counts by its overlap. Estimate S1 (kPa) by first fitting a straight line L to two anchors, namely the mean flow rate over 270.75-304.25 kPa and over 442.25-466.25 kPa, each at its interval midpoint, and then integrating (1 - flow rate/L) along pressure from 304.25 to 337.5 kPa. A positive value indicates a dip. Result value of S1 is 1.3 kPa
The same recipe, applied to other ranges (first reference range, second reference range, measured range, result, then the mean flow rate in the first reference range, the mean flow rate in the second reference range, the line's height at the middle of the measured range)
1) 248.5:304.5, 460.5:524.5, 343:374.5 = 0.80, 9.34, 9.16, 9.27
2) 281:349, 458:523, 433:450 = 0.36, 9.19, 9.19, 9.19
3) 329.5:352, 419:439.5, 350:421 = -1.16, 9.03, 9.4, 9.22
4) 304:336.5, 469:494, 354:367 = 0.19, 9.1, 9.29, 9.15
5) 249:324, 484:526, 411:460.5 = -1.98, 9.33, 8.99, 9.09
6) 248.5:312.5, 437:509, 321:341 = 0.59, 9.34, 9.28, 9.33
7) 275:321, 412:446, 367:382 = 0.41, 9.31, 9.37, 9.34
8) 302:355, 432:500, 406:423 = -0.85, 9.15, 9.32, 9.26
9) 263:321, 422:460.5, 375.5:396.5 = 0.05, 9.36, 9.4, 9.38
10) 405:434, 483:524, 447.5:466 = -0.66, 9.68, 9.02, 9.39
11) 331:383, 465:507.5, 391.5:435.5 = -2.49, 9.05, 9.23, 9.13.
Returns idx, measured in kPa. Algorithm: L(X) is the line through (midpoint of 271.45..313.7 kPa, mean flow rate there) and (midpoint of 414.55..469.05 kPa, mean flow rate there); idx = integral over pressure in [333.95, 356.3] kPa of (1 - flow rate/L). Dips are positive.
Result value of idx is 0.8 kPa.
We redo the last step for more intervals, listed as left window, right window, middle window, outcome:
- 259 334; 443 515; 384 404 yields -0.5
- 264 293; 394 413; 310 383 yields 3.9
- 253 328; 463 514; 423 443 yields -0.1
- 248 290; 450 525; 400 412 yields -0.6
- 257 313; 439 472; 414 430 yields -0.3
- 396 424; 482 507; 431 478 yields 0.3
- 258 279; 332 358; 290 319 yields -0.5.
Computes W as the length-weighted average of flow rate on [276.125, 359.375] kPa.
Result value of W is 9.19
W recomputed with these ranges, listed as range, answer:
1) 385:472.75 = 9.52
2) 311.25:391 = 9.1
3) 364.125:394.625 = 9.25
